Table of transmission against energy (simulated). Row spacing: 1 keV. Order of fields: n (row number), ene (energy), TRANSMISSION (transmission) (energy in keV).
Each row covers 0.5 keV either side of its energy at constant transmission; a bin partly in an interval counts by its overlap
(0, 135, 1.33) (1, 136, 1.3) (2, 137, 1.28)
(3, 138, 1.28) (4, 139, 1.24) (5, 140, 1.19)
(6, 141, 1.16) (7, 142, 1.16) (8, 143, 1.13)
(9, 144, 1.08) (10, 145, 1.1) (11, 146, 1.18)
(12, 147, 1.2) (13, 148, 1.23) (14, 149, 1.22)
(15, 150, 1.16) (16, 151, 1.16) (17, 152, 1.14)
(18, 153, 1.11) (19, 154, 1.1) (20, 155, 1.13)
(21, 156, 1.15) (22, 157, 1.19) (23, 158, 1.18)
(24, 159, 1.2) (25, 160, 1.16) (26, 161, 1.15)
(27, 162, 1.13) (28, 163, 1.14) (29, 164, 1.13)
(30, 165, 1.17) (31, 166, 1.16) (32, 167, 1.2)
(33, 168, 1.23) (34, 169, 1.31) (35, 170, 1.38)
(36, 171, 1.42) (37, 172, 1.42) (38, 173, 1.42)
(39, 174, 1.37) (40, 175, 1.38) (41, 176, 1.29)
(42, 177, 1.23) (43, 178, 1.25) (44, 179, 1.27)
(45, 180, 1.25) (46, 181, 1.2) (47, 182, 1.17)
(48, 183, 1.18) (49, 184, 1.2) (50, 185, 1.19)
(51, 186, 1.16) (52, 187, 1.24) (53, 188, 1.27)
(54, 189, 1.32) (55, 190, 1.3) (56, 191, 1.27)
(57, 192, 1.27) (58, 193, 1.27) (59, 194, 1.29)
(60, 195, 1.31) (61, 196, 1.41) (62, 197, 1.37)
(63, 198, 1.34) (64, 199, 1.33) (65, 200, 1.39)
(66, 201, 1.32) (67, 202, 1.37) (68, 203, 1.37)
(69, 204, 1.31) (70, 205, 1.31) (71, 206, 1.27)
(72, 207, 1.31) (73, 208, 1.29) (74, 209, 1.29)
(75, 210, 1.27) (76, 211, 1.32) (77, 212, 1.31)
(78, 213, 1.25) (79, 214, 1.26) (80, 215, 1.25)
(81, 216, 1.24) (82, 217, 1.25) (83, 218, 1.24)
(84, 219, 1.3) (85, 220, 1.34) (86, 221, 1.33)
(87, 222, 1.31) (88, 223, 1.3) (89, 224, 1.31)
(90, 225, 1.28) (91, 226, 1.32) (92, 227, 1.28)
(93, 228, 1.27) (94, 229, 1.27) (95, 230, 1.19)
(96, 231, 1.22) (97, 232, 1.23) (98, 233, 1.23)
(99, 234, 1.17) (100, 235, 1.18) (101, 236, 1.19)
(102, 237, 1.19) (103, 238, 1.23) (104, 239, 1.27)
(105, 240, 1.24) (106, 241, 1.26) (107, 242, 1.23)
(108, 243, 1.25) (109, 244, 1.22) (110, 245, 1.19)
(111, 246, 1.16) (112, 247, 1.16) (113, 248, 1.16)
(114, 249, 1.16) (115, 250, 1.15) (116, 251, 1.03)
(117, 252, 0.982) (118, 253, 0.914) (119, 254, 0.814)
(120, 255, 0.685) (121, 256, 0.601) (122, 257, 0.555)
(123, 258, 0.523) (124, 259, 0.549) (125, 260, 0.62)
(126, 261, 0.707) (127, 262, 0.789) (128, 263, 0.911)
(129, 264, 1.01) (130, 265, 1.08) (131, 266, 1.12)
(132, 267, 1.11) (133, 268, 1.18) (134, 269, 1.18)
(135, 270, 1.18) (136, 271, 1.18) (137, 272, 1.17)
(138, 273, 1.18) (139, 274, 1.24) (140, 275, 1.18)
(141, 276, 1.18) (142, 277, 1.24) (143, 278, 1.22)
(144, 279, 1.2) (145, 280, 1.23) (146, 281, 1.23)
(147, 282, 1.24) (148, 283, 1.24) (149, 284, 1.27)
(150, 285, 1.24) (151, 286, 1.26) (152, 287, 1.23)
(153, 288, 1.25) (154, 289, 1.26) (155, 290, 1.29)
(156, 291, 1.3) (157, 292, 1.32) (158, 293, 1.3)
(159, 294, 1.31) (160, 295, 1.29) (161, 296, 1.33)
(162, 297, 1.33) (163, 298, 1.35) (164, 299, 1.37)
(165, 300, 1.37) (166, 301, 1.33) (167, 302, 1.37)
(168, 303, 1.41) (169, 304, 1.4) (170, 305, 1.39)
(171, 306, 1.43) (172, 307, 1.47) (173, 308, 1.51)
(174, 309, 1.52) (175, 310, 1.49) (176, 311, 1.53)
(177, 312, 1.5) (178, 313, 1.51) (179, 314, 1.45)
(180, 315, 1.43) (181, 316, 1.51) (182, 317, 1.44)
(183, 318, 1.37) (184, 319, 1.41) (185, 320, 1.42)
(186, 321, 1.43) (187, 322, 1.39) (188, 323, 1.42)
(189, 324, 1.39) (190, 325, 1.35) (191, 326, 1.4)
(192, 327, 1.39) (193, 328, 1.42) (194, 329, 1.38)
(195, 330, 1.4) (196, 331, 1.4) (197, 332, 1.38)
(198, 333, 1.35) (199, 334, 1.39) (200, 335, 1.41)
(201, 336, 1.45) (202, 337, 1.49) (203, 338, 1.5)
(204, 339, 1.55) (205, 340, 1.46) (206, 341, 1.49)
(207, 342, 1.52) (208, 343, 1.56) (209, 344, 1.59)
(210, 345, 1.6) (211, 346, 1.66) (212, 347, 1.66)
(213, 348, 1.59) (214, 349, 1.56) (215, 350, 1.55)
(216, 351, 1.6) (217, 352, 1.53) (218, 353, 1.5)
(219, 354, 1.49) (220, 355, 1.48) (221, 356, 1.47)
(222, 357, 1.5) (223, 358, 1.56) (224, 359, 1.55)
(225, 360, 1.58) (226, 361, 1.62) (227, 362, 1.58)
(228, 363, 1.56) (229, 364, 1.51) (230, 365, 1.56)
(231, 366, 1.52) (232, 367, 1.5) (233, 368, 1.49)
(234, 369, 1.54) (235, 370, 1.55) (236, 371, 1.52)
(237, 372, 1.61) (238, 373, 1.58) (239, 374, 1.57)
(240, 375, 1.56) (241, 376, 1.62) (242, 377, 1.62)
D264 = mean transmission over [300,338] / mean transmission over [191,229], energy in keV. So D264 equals 1.09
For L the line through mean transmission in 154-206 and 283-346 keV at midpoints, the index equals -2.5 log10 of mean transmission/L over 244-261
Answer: 0.44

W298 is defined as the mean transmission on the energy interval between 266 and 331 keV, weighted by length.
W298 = 1.33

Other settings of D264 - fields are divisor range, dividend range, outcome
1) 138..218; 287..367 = 1.17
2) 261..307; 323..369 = 1.21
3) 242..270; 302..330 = 1.49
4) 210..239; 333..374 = 1.22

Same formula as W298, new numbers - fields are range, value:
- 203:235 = 1.27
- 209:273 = 1.13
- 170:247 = 1.28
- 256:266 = 0.76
